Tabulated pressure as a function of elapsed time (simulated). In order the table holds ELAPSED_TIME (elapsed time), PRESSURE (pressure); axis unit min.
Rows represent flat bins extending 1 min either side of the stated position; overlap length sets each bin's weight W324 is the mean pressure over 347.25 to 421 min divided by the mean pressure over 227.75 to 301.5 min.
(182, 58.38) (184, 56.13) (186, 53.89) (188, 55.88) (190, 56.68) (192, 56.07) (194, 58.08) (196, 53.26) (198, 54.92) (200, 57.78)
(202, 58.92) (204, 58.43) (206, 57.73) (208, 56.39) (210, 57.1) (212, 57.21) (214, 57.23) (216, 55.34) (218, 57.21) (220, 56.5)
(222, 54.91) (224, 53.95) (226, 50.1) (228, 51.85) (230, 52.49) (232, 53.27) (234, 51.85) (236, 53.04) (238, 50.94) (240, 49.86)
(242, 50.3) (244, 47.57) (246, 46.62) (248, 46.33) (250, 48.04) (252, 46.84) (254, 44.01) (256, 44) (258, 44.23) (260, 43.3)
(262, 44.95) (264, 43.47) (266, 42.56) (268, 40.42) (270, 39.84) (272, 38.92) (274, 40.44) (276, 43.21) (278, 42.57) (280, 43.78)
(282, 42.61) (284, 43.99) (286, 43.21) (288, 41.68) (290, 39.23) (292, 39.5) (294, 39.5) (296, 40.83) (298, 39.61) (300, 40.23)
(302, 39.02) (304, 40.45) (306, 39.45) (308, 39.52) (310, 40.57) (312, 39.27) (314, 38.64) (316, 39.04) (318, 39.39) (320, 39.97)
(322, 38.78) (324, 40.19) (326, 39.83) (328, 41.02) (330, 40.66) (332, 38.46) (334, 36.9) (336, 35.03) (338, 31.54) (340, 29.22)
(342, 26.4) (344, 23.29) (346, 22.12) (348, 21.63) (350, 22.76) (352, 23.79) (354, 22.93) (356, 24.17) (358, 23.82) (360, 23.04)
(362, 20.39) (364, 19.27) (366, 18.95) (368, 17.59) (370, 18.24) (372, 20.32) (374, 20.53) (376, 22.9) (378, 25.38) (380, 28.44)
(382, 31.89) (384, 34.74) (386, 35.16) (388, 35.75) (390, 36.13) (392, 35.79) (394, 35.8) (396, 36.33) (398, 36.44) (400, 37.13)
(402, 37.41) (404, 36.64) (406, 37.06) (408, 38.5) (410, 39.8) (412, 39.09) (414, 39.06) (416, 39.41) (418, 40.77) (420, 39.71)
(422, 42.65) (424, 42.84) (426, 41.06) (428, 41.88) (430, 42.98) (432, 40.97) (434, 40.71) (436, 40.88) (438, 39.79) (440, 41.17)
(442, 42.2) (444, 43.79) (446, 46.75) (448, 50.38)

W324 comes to 0.68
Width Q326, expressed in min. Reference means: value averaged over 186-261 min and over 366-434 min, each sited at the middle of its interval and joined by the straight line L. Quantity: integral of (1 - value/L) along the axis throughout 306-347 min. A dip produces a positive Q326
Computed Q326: 6.02 min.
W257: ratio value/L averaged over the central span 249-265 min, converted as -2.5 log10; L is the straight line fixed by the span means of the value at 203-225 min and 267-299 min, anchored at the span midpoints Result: 0.051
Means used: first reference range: 56.5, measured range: 44.9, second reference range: 41.2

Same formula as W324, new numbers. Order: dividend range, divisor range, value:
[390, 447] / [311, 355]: 1.20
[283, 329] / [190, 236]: 0.72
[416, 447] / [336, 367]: 1.75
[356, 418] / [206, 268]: 0.61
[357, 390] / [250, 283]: 0.58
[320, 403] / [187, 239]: 0.54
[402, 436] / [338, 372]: 1.78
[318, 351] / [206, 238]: 0.61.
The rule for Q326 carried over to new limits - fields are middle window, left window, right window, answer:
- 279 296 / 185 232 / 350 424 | 1.19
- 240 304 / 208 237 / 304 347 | 3.76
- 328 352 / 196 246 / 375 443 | 7.54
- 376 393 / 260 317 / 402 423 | 3.12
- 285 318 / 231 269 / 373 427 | 2.40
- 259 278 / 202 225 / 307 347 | 1.91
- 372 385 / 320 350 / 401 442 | 3.52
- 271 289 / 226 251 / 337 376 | -0.82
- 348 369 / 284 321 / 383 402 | 8.88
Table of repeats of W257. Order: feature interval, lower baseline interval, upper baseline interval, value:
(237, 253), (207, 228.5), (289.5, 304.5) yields 0.04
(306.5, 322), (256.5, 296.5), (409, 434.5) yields 0.06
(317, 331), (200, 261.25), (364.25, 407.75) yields -0.03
